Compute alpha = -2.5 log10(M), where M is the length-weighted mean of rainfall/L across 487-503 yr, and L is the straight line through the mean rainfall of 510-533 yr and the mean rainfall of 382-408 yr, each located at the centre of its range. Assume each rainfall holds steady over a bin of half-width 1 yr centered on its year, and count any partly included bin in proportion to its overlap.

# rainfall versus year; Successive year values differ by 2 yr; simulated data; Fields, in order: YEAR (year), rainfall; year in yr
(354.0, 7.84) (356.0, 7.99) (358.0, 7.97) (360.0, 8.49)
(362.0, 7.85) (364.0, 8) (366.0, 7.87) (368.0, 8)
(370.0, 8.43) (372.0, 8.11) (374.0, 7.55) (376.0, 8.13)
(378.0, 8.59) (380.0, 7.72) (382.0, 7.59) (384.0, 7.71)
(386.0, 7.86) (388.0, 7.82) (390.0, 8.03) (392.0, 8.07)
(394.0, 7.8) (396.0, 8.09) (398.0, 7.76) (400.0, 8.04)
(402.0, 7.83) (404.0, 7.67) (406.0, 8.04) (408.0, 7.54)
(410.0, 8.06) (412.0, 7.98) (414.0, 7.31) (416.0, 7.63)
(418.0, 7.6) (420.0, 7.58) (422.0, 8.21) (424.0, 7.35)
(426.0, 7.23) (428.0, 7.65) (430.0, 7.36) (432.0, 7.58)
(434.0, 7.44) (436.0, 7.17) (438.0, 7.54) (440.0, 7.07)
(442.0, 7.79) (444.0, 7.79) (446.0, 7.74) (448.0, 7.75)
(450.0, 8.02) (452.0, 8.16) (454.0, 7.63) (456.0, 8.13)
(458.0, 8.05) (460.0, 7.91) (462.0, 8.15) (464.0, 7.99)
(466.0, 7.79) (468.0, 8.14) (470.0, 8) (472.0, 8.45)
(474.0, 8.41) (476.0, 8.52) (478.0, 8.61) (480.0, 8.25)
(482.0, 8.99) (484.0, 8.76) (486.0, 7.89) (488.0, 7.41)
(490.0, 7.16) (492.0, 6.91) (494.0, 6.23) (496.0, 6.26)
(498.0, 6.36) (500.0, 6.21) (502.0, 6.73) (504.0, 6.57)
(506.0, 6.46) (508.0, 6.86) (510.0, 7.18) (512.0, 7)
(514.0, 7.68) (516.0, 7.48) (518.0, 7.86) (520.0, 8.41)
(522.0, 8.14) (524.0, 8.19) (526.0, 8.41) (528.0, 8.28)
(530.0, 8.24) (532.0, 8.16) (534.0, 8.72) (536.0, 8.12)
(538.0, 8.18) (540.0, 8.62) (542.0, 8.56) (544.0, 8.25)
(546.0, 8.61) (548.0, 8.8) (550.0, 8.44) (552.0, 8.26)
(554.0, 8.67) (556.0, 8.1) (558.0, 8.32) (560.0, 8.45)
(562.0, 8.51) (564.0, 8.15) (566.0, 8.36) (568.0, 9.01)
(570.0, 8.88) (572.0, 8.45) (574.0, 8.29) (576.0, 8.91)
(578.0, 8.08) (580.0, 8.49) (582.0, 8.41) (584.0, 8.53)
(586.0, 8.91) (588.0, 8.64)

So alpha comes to 0.19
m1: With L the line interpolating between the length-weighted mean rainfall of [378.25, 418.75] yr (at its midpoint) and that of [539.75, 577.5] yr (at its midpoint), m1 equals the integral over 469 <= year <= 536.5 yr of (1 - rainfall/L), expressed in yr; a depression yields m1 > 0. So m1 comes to 4.8 yr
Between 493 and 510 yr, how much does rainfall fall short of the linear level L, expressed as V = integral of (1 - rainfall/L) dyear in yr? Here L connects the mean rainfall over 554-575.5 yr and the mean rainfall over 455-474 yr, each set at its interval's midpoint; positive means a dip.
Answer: 3.57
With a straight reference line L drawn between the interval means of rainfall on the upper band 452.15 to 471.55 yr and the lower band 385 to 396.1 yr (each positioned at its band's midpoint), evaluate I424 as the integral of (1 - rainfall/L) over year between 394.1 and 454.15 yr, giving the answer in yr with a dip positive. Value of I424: 2.1 yr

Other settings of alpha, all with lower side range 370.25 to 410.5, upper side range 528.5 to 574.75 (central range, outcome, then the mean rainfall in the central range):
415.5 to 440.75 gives 0.08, 7.49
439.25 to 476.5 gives 0.02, 7.97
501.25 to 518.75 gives 0.17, 7.09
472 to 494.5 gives 0.03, 7.98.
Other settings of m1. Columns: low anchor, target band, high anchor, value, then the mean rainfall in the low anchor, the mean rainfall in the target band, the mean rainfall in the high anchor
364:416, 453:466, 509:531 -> -0.10 yr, 7.9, 7.96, 7.9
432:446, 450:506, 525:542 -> 1.15 yr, 7.49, 7.68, 8.35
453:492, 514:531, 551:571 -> 0.42 yr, 8.09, 8.1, 8.47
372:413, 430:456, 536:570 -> 1.38 yr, 7.9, 7.65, 8.46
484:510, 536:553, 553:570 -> -0.85 yr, 6.85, 8.44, 8.47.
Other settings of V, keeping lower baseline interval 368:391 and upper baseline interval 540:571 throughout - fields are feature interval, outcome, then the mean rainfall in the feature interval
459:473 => 0.3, 8.06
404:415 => 0.4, 7.78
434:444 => 0.9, 7.44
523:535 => 0.1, 8.33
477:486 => -0.3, 8.57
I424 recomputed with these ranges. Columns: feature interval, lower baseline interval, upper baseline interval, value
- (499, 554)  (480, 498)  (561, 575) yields 0.6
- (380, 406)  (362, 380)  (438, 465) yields 0.4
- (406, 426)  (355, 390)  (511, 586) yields 0.9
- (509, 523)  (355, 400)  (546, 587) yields 1.1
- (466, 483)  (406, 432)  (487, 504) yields -3.6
